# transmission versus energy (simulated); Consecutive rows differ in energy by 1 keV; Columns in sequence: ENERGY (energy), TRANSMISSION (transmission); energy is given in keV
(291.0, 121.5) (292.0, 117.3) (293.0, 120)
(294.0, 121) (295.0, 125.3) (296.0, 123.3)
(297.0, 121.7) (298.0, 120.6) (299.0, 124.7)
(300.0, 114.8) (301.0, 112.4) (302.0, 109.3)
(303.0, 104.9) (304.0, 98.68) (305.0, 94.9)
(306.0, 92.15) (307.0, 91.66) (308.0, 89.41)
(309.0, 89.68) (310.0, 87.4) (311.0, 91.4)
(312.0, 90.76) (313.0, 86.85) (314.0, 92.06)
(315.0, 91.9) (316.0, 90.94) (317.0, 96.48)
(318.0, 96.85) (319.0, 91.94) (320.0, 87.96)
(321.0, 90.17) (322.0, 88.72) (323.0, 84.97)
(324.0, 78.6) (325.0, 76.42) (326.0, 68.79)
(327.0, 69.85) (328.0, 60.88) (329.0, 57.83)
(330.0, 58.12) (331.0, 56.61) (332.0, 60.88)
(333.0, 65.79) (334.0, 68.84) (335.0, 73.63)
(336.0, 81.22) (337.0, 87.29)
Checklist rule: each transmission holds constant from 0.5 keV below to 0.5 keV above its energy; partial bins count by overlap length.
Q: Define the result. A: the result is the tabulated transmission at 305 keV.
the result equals 94.9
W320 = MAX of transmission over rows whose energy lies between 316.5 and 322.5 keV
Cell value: 96.85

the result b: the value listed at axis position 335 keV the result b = 73.63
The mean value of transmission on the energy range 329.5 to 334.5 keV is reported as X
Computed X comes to 62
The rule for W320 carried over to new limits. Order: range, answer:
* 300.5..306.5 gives 112.4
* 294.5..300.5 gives 125.3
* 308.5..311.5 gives 91.4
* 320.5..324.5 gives 90.17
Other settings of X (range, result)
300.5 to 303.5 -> 109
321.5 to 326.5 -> 79.5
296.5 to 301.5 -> 119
